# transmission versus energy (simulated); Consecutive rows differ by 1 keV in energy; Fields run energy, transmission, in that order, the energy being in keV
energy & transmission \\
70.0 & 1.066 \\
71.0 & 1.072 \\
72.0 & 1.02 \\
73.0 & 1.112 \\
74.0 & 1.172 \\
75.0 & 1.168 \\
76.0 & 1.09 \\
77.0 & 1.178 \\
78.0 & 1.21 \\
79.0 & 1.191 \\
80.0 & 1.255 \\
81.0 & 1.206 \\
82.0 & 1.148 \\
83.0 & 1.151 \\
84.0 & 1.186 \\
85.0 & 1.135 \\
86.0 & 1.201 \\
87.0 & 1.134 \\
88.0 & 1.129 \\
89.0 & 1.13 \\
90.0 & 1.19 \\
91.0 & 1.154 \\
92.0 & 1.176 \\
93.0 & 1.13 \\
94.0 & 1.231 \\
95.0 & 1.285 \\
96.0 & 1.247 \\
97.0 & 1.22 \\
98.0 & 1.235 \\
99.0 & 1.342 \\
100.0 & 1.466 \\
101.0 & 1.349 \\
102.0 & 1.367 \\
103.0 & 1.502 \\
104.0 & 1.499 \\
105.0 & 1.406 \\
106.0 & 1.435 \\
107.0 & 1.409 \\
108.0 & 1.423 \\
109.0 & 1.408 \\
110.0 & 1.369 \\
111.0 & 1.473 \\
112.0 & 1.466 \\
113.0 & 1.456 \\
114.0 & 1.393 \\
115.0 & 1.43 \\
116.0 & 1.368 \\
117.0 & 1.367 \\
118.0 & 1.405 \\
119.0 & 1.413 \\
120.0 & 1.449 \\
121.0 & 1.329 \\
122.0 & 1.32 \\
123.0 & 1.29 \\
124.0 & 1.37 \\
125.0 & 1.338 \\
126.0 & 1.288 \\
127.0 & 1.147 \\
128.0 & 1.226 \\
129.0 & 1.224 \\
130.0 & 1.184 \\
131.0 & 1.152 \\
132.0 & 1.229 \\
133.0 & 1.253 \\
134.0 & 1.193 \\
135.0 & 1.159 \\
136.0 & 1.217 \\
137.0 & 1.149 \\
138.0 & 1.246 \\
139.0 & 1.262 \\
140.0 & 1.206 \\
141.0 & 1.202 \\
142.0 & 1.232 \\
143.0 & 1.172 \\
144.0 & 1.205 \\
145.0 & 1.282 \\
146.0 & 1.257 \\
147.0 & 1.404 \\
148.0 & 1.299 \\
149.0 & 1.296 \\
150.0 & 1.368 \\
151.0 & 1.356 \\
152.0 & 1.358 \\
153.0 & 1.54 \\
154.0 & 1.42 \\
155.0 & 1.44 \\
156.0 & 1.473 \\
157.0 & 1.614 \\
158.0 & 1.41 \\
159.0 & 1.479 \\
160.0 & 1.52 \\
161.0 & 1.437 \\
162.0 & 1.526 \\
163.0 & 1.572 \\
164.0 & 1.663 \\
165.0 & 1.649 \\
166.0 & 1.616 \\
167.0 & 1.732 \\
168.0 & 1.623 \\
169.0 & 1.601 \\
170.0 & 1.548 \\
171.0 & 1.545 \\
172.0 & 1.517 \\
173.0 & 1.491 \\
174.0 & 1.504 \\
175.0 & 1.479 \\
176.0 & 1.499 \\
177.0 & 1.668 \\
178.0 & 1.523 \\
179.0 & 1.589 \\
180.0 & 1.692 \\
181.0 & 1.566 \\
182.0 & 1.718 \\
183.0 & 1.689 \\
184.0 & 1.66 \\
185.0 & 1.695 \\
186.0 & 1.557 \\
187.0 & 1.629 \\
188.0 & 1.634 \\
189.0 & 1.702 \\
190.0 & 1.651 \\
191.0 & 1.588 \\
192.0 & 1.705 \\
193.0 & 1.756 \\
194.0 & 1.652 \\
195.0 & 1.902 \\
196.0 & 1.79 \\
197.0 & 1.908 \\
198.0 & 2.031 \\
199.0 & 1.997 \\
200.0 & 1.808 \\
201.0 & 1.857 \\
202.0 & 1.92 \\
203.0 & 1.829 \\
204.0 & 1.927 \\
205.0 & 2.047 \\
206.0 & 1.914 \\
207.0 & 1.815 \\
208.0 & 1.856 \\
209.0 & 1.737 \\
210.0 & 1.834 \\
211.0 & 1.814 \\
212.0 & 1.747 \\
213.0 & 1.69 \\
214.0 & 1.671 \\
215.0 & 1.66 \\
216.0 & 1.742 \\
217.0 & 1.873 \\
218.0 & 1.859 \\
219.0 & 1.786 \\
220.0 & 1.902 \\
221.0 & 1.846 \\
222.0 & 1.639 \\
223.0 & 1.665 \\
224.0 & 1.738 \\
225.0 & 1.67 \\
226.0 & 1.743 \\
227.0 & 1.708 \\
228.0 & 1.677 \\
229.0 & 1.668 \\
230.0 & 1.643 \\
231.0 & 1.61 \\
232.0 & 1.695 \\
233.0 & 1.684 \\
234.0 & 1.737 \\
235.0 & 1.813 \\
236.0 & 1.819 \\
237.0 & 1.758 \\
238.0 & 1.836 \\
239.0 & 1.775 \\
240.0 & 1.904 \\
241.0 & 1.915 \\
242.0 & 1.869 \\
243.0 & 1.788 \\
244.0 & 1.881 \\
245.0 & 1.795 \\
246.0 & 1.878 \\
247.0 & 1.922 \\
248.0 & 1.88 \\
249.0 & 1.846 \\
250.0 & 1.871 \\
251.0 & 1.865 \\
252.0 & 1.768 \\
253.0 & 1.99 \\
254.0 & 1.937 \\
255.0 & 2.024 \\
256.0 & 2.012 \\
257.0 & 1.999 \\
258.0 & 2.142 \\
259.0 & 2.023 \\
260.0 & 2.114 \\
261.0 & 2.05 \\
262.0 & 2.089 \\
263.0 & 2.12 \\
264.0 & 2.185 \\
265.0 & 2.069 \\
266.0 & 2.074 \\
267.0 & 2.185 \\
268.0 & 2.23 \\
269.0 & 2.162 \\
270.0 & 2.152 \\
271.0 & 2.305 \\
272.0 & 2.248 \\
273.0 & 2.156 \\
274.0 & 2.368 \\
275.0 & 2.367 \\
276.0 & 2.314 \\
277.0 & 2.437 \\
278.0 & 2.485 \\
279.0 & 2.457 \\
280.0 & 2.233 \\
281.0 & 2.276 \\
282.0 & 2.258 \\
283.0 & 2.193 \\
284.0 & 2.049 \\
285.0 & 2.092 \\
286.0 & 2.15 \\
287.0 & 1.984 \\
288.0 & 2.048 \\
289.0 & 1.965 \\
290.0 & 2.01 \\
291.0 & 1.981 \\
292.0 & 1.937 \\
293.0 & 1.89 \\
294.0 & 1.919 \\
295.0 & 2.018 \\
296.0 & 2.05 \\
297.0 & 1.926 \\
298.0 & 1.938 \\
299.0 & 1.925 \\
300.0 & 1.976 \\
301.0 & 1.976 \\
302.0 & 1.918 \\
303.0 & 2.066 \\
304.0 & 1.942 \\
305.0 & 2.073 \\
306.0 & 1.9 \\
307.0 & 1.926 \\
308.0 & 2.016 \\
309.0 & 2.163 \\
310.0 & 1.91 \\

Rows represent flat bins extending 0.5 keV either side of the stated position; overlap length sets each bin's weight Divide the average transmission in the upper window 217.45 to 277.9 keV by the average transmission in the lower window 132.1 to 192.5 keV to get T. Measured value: 1.3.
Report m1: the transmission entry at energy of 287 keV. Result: 1.984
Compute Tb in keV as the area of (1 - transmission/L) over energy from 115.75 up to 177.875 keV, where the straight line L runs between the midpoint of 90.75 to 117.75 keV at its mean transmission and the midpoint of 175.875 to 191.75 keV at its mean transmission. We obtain 5.1 keV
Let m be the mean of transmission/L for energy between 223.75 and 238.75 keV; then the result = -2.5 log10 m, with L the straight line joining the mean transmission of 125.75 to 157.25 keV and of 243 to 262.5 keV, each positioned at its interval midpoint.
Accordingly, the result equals 0.060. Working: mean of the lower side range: 1.28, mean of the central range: 1.72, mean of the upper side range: 1.95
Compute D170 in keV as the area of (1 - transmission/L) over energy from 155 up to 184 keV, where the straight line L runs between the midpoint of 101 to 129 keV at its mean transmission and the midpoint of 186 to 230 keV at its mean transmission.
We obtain 0.8 keV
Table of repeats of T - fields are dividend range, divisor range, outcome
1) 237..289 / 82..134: 1.59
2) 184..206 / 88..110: 1.36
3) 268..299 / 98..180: 1.53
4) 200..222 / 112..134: 1.38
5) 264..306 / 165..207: 1.24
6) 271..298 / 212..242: 1.23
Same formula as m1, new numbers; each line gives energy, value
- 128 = 1.226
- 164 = 1.663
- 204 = 1.927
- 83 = 1.151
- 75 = 1.168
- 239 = 1.775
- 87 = 1.134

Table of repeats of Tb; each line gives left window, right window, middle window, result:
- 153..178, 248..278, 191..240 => 1.13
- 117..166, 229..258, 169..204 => -2.76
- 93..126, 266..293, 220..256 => 3.40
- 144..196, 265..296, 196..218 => -1.11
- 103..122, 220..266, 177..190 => 0.15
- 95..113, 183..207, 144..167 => 2.30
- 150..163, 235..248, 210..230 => 0.07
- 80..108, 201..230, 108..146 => 2.87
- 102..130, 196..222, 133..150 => 2.96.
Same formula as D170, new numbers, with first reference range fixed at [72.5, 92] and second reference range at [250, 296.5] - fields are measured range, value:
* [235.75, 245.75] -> 0.60 keV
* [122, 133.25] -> 1.14 keV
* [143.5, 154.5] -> 1.13 keV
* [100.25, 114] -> -1.48 keV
